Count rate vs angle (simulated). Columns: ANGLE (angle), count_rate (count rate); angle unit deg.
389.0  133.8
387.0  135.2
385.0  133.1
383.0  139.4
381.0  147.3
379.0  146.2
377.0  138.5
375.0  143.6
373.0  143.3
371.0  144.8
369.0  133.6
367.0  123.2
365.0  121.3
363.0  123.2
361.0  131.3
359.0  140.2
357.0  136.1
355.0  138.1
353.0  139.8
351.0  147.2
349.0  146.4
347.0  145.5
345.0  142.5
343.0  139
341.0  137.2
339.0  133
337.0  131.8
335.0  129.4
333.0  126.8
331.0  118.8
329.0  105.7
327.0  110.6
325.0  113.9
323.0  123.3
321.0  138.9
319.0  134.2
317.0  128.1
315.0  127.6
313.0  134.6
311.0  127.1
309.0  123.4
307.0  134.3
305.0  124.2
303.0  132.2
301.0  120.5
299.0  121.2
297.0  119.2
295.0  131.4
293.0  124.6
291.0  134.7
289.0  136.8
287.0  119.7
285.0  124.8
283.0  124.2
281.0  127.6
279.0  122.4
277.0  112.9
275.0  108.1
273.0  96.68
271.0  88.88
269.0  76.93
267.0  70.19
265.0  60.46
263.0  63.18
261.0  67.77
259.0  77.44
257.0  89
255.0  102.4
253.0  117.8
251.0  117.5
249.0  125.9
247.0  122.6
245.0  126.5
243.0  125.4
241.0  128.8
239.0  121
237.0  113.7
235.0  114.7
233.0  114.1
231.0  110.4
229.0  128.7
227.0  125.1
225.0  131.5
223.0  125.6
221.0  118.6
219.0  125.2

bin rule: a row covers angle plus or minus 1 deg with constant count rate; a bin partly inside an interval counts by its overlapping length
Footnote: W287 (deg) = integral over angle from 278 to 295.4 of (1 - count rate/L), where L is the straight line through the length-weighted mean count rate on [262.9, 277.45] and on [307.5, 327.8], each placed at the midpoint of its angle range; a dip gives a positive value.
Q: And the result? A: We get -4.9 deg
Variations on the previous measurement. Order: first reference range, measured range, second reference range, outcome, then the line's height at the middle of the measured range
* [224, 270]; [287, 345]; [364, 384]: -2.0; 123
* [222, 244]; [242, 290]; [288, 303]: 7.8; 125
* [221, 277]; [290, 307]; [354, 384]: -1.1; 119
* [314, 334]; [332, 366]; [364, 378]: -1.7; 130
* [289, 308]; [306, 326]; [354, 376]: 0.1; 129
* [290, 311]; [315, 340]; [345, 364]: 1.5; 133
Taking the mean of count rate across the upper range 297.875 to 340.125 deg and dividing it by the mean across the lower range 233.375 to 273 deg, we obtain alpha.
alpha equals 1.25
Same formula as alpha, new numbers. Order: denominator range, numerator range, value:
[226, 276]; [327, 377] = 1.29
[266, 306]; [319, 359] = 1.14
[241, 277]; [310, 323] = 1.34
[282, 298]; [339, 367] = 1.08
